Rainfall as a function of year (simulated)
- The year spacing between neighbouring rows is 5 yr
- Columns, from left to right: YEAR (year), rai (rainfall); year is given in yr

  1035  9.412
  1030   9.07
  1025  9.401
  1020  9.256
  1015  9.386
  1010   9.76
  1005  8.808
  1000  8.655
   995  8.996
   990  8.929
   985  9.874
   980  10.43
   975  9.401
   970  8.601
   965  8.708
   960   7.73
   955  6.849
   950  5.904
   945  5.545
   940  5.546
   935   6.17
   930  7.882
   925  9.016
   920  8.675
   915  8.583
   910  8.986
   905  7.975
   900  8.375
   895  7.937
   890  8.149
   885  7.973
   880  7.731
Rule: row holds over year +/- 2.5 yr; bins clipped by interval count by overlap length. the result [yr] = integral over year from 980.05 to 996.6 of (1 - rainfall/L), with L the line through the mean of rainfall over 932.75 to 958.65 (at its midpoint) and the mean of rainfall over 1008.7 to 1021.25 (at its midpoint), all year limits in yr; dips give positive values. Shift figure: -2.68 yr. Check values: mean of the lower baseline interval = 6.08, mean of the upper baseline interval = 9.46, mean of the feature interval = 9.45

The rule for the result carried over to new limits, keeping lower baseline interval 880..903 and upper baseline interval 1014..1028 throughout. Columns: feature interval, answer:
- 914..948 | 4.69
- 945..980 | 3.57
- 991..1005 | 0.42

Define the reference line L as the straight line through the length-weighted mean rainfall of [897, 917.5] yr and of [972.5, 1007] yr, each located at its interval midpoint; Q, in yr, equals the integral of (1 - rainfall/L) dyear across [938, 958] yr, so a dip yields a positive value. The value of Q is 6.5 yr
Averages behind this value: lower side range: 8.47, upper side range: 9.31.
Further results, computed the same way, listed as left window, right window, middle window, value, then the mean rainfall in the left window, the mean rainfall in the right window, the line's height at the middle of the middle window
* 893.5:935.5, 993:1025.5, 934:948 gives 4.6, 8.28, 9.17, 8.53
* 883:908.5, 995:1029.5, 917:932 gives -0.3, 8.12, 9.19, 8.38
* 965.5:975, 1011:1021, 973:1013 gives -1.1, 8.83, 9.4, 9.11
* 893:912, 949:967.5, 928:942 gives 2.3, 8.31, 7.41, 7.79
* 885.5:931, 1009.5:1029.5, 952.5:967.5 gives 1.9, 8.4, 9.38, 8.85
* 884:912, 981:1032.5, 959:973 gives 0.7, 8.23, 9.25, 8.87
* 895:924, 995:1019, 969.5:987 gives -1.4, 8.49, 9.14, 8.95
